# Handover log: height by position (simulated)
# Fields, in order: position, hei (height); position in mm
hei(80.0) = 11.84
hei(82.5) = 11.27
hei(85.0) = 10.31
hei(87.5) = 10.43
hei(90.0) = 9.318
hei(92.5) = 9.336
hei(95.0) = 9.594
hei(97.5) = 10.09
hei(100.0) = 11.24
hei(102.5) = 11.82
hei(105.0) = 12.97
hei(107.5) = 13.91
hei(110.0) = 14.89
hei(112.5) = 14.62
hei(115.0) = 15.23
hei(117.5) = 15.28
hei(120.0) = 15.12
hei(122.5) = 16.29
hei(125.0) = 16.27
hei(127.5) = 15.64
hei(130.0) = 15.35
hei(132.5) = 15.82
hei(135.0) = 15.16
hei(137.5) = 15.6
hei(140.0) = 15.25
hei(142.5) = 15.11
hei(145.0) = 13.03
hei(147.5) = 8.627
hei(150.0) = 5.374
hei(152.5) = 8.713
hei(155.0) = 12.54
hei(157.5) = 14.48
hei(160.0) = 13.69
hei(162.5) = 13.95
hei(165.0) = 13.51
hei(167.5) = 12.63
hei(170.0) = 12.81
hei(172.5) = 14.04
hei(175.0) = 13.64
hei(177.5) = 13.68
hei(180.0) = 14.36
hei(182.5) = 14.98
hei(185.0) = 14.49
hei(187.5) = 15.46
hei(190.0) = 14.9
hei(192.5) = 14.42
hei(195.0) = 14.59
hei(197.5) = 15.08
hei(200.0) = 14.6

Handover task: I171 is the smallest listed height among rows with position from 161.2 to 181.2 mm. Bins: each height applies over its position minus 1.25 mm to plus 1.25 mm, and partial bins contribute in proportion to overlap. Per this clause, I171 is 12.63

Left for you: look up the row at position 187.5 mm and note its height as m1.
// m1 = 15.46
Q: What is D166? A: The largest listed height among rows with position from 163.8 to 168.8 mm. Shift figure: 13.51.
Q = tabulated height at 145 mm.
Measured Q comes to 13.03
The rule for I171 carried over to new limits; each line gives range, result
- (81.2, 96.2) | 9.318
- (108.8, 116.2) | 14.62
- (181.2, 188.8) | 14.49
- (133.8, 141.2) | 15.16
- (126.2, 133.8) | 15.35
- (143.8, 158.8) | 5.374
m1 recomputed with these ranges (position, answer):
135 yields 15.16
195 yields 14.59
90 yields 9.318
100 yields 11.24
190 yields 14.9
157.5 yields 14.48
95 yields 9.594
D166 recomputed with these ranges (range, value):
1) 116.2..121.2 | 15.28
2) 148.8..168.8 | 14.48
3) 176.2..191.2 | 15.46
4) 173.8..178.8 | 13.68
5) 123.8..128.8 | 16.27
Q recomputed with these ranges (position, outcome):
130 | 15.35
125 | 16.27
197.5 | 15.08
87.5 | 10.43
